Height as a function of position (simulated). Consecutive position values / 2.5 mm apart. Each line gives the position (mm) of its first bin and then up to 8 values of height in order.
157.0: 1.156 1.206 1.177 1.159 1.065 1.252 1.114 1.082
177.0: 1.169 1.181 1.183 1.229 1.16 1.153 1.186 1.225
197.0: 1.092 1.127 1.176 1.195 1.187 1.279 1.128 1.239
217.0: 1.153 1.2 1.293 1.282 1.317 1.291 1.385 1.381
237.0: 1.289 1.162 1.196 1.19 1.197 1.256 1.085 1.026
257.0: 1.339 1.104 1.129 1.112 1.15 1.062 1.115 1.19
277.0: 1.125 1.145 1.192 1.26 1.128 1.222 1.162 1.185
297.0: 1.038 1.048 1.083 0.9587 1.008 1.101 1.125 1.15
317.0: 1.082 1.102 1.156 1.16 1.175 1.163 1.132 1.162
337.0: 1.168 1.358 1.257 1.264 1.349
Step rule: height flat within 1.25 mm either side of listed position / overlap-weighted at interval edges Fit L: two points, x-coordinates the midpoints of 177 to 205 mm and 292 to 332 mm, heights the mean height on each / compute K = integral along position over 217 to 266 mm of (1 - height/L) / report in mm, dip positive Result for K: -3.3 mm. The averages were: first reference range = 1.17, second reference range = 1.11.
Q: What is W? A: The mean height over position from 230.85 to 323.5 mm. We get 1.15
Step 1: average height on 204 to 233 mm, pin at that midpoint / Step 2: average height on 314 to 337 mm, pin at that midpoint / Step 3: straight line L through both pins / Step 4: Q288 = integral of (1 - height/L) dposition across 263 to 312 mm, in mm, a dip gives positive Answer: 2.48 mm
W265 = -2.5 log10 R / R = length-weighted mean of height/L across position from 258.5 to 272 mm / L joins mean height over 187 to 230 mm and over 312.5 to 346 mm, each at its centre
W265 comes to 0.08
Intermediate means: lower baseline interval 1.2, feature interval 1.11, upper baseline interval 1.18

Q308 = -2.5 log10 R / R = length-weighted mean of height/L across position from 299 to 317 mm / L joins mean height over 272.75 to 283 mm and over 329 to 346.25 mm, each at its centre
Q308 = 0.117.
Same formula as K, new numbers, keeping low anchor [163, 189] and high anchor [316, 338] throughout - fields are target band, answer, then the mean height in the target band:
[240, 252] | -0.43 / 1.19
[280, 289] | -0.33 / 1.19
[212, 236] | -2.49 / 1.27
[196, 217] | -0.38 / 1.18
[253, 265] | 0.09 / 1.14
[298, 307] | 0.94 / 1.03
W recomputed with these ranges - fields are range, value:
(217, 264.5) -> 1.22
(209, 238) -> 1.27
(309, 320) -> 1.11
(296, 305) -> 1.04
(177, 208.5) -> 1.18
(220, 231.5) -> 1.3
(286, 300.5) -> 1.13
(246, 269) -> 1.15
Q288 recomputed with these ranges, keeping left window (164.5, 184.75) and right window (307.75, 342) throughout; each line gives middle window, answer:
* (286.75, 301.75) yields 0.4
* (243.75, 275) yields 0.2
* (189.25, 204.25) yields -0.1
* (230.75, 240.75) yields -1.3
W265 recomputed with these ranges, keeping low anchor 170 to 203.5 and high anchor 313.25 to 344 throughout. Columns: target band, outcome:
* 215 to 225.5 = -0.060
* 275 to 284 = 0.004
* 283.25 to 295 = -0.019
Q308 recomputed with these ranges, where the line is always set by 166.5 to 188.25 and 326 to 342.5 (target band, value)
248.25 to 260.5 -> 0.02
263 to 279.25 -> 0.05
